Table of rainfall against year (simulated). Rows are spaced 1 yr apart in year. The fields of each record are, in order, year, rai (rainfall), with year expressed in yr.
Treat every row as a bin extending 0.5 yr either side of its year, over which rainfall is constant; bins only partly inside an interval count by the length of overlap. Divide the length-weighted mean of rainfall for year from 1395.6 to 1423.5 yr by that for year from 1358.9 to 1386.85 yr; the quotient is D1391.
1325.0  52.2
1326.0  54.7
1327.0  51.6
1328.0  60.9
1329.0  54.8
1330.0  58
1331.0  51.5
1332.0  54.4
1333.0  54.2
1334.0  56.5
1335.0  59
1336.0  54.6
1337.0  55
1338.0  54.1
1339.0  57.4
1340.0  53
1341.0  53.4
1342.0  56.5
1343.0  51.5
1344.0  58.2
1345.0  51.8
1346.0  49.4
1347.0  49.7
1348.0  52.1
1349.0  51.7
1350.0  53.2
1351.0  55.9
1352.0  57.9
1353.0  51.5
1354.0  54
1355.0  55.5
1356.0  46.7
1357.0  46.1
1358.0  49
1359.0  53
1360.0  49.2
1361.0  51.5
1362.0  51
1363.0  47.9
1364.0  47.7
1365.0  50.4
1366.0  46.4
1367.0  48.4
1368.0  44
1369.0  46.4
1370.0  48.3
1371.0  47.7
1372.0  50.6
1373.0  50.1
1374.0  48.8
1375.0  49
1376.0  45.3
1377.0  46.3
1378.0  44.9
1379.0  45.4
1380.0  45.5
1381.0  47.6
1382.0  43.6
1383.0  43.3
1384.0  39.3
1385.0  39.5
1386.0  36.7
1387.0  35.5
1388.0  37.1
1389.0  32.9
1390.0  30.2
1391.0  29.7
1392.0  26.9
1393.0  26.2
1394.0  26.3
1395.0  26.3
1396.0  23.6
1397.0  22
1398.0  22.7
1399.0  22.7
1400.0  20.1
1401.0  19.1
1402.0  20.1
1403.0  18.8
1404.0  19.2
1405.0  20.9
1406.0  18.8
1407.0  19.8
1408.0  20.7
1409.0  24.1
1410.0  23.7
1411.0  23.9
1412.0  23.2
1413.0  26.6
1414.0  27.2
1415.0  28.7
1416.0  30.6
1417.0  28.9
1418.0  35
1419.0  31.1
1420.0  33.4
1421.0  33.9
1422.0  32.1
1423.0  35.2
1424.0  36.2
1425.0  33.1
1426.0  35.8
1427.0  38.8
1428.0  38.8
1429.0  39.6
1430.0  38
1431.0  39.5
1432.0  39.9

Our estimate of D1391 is 0.54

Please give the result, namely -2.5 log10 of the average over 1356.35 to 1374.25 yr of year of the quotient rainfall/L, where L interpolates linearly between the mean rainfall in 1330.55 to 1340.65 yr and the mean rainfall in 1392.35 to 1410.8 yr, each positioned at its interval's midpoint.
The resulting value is -0.21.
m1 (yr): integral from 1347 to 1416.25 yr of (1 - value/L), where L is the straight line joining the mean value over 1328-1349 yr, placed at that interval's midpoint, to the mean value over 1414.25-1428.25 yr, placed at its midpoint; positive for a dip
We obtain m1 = 9.7 yr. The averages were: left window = 54.4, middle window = 38.2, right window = 33.5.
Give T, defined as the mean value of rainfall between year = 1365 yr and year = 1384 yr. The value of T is 46.7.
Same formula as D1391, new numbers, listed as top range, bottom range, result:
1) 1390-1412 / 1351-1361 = 0.44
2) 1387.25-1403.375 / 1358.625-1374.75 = 0.52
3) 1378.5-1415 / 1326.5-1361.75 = 0.53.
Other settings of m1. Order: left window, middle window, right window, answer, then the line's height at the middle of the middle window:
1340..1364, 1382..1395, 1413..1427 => 2.47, 41.5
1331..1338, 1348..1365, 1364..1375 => -0.19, 50.8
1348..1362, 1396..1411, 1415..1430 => 6.94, 39.3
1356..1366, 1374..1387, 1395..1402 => -3.23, 35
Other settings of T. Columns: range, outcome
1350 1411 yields 38.5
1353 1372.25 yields 49.2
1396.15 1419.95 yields 24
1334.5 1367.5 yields 52.2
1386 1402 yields 26.9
